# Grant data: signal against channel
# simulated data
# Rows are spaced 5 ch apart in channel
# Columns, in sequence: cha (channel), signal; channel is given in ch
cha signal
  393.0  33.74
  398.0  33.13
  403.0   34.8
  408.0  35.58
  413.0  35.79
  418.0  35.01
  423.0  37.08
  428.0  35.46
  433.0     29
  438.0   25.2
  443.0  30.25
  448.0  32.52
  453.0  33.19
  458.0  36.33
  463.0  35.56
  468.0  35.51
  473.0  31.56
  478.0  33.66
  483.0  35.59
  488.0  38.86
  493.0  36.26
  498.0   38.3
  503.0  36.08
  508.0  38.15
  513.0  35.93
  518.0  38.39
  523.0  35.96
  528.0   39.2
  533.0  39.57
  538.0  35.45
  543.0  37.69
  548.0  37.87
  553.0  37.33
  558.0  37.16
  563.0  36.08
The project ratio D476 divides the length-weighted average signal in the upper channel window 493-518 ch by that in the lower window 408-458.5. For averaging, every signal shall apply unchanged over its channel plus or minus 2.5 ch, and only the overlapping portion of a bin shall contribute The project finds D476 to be 1.1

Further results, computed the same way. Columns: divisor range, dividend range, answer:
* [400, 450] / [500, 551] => 1.13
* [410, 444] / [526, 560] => 1.15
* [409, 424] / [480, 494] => 1.03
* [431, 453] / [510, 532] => 1.26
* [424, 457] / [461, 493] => 1.12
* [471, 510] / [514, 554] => 1.04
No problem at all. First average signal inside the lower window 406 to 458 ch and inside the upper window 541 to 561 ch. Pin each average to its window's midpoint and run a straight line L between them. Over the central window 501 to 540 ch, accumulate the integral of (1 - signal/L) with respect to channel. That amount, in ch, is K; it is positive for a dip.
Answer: -1.1 ch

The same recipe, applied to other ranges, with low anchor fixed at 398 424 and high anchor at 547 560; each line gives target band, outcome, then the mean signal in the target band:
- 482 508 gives -0.46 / 37.2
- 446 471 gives 0.99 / 34.6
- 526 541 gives -0.36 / 38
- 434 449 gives 2.85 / 29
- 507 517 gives -0.07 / 37.1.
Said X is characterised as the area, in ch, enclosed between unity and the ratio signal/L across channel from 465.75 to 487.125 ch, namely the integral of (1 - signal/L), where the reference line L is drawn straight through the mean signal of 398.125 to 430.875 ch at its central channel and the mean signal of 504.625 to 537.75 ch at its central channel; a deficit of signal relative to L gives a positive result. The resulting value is 1.3 ch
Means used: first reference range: 35.4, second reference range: 37.7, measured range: 34.4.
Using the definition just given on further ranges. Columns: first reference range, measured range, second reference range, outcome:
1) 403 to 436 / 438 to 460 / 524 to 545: 2.0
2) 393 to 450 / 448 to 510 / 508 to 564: -0.6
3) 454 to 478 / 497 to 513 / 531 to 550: -0.5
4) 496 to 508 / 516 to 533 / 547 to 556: -0.3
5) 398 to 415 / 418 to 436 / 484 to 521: 0.9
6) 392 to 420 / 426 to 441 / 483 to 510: 2.4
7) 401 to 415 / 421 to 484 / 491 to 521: 5.5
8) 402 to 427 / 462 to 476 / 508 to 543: 1.0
